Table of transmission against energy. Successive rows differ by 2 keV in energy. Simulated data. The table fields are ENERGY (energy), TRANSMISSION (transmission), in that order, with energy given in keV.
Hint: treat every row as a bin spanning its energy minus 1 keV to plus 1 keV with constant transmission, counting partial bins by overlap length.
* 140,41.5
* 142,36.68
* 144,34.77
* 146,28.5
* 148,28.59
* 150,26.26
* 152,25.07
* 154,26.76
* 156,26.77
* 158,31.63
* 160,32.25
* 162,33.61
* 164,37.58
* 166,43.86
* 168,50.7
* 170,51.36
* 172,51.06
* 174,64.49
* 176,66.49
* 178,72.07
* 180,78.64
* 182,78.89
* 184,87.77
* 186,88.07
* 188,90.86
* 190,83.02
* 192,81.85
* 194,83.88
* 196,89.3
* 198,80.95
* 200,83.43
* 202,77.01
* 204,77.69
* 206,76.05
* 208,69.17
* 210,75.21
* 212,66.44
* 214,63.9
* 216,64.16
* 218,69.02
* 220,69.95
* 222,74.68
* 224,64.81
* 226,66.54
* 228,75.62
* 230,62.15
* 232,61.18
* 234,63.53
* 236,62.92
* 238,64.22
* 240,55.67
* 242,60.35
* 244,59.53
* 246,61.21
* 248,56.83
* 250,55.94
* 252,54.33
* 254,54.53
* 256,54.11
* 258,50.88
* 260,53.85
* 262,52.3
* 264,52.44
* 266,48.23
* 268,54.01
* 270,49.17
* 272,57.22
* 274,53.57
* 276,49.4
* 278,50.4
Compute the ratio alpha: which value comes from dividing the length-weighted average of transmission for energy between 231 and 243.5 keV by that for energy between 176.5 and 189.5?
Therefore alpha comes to 0.75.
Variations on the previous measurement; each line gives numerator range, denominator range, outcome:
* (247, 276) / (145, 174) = 1.47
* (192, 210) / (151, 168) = 2.39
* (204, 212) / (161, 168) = 1.82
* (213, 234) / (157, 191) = 1.09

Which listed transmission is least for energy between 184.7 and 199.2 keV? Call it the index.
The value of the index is 80.95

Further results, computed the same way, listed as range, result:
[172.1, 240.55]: 55.67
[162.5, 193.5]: 37.58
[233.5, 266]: 48.23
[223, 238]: 61.18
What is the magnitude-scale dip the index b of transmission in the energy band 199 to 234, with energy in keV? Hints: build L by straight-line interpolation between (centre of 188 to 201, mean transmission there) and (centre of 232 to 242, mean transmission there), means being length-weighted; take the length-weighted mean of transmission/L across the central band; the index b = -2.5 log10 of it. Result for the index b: 0.033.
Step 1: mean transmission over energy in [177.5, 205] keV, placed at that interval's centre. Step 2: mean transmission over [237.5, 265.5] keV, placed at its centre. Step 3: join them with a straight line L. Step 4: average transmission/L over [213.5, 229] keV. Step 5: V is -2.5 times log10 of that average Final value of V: 0.01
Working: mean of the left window 82.6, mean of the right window 55.9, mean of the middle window 68.7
